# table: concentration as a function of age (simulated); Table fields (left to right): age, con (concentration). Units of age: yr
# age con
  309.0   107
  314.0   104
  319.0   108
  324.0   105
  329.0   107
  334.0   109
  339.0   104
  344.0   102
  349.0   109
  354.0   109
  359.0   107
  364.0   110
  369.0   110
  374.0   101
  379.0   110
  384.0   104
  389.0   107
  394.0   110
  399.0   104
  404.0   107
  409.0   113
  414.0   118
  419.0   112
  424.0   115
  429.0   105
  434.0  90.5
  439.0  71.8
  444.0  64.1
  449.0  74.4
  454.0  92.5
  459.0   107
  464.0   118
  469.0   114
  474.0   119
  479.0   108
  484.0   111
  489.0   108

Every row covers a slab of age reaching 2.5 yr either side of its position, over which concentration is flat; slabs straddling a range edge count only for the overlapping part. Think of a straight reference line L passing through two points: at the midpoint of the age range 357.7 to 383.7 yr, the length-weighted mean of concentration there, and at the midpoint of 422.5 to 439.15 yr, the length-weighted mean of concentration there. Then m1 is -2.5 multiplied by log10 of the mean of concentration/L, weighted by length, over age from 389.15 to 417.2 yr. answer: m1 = -0.08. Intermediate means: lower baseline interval 107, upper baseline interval 97.8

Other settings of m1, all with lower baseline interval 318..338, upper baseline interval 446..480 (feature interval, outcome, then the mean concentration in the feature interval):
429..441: 0.21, 86.5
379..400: -0.01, 107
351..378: -0.01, 108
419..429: -0.07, 112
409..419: -0.10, 115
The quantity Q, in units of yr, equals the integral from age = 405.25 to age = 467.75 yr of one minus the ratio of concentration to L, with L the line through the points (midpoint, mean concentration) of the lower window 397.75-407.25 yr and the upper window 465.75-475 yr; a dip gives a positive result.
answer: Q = 6.8 yr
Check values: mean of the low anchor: 106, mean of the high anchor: 116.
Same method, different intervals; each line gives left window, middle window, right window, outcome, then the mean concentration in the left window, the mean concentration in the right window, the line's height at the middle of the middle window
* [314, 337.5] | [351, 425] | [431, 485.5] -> -4.9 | 107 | 97.1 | 102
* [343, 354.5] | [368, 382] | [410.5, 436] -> 0.1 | 107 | 109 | 107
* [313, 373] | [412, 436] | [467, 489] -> 0.4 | 107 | 112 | 110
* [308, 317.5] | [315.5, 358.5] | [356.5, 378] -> -0.1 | 106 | 107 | 106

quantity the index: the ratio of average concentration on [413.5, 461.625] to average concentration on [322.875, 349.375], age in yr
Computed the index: 0.9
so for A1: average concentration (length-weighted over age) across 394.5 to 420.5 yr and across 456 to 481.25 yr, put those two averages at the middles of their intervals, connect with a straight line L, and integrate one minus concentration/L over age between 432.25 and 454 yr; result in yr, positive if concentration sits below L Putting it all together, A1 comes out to 6.9 yr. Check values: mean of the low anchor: 111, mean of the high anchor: 113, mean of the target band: 76.7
